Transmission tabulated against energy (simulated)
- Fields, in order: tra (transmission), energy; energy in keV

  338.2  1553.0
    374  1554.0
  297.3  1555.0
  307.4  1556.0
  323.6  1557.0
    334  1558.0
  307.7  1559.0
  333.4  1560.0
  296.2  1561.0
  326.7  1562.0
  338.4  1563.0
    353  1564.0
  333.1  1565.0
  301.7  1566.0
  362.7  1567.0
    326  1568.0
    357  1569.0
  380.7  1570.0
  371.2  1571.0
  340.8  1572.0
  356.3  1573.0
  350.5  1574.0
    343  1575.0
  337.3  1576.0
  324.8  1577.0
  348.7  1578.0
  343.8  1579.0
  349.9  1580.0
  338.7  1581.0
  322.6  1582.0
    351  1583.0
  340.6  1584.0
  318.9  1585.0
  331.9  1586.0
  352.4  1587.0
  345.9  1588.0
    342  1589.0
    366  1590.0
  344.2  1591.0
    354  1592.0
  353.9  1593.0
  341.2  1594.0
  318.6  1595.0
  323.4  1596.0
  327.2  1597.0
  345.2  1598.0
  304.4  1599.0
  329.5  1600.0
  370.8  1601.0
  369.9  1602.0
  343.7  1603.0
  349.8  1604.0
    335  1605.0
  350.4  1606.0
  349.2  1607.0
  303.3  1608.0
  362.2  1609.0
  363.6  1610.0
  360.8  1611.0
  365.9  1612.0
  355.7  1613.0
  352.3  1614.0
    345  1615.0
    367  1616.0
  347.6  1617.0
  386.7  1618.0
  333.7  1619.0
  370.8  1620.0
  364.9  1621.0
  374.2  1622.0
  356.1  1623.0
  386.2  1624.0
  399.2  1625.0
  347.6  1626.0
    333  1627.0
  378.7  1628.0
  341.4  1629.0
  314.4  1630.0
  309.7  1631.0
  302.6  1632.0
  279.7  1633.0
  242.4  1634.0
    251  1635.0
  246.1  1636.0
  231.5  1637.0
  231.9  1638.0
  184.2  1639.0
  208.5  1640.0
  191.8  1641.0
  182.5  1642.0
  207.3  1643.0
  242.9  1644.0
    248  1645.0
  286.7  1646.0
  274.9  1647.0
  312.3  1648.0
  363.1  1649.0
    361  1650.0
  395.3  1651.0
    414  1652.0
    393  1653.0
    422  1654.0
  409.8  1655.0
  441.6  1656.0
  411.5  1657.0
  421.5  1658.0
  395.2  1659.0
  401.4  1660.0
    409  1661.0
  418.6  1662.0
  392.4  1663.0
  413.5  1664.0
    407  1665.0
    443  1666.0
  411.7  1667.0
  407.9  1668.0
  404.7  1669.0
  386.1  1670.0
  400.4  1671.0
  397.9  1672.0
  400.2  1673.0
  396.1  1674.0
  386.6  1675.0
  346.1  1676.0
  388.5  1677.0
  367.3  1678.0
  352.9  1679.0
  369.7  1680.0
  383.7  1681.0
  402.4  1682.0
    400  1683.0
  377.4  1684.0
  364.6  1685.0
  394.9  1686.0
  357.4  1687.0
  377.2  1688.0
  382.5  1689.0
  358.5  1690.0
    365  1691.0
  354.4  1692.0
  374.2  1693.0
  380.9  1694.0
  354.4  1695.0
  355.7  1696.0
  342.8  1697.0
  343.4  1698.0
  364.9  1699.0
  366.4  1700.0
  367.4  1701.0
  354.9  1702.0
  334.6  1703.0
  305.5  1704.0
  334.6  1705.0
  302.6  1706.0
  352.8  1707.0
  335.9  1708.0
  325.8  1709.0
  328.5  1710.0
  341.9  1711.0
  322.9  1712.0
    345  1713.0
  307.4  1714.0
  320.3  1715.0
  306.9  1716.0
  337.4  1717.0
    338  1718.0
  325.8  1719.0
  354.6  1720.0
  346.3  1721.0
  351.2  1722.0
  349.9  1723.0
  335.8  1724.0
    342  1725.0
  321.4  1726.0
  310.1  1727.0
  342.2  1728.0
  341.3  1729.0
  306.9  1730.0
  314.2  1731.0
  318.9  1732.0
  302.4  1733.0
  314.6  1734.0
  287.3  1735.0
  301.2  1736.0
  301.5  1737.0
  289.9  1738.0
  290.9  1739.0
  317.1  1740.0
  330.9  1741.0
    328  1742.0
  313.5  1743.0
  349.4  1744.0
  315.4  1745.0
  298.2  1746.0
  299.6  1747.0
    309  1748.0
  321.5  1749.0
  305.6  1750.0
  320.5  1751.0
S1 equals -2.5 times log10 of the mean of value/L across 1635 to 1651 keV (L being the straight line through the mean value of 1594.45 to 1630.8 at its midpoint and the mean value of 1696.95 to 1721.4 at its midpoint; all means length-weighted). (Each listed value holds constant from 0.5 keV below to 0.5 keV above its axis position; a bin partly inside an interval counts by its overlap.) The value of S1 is 0.33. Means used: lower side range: 350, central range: 256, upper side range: 336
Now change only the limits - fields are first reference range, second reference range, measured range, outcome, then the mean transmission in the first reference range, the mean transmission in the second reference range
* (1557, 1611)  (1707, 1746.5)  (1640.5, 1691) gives -0.12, 341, 324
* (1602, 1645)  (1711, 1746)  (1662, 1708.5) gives -0.17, 315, 323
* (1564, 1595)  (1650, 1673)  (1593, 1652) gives 0.17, 344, 408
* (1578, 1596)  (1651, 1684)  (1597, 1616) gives 0.03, 342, 399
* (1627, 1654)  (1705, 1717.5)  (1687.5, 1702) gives -0.14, 288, 328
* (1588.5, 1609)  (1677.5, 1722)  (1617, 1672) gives 0.01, 342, 352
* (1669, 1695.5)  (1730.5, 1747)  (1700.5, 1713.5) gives 0.04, 378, 310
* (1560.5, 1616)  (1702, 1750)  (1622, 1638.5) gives 0.09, 343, 323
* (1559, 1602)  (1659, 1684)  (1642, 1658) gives 0.12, 340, 395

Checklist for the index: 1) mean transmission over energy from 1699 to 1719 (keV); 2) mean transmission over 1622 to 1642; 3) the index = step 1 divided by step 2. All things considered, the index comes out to 1.15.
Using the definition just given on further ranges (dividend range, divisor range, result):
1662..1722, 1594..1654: 1.13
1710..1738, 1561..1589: 0.95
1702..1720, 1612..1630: 0.91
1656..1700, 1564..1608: 1.13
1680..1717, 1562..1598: 1.03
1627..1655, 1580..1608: 0.86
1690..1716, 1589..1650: 1.07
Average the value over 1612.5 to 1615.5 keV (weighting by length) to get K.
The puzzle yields 351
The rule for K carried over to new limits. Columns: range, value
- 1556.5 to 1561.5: 319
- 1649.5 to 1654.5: 397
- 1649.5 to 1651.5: 378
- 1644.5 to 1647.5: 270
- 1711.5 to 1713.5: 334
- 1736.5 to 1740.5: 300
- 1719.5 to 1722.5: 351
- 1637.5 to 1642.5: 200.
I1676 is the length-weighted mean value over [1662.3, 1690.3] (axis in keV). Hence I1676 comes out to 389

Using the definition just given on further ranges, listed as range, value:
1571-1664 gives 338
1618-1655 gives 310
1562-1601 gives 342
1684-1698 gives 366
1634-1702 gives 354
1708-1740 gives 323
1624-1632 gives 346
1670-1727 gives 355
